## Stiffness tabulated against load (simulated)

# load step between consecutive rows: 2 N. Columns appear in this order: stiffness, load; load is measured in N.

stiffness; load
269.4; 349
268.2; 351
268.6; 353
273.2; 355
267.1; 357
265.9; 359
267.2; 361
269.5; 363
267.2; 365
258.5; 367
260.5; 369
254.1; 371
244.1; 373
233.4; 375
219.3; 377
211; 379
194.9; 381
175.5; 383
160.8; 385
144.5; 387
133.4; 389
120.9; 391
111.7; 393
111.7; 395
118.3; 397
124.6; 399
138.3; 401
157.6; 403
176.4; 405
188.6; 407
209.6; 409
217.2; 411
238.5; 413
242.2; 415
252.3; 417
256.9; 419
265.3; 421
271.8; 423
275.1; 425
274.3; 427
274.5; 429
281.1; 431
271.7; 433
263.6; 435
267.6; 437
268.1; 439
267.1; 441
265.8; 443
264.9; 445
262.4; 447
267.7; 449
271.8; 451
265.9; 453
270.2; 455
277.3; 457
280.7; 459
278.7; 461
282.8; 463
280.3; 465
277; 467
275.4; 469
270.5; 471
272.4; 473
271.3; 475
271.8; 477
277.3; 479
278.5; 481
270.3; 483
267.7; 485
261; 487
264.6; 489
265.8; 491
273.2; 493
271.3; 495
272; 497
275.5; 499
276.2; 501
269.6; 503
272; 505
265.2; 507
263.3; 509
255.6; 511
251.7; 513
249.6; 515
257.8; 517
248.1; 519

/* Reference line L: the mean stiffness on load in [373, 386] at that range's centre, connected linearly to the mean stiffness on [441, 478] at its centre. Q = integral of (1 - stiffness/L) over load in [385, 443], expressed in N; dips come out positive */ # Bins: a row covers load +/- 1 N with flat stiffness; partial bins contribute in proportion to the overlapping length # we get 6.0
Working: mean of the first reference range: 203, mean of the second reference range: 272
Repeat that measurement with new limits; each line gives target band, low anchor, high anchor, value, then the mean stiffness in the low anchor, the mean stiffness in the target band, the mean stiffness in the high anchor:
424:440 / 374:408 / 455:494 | -4.20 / 160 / 272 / 273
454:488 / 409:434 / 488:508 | -1.05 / 258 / 274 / 271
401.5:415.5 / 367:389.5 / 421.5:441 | 2.51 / 207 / 201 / 272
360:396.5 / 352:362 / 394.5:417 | 5.10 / 268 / 201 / 180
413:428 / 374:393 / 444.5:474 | -2.60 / 174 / 261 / 273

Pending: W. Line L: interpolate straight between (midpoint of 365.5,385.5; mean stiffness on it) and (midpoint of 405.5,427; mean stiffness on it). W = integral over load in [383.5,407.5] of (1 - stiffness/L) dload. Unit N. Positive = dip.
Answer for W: 9.53 N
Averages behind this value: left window 224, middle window 140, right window 242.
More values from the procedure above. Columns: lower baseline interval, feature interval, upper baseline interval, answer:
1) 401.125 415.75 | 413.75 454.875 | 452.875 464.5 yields -4.9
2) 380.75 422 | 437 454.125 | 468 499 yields -2.9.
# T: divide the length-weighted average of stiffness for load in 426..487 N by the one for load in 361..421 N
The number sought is 1.37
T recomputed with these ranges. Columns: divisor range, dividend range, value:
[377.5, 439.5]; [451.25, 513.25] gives 1.32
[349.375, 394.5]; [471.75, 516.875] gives 1.21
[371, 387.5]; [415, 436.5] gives 1.32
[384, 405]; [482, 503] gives 2.01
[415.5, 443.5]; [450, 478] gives 1.03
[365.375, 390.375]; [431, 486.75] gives 1.31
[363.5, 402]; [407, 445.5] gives 1.40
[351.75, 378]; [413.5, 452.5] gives 1.03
